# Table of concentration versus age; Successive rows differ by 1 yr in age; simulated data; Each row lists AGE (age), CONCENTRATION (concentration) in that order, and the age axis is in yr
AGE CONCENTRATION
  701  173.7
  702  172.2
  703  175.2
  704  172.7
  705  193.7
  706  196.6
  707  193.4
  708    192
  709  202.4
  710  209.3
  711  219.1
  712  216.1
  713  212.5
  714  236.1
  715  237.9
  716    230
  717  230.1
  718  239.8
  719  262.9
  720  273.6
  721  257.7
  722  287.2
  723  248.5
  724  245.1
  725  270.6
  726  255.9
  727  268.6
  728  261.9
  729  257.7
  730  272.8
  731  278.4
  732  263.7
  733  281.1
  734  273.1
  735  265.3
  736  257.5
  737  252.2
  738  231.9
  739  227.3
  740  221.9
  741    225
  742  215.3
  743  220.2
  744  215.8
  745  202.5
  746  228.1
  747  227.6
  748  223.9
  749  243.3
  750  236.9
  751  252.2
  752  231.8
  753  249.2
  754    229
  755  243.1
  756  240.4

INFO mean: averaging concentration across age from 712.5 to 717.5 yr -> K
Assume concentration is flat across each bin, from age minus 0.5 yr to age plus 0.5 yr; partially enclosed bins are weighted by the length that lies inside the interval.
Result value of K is 229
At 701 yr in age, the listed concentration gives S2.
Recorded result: 173.7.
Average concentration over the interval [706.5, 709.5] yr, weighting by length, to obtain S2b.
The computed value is 196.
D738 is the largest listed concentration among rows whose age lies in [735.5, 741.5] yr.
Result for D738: 257.5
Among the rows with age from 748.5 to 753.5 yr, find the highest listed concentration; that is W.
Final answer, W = 252.2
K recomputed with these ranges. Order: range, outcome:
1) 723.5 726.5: 257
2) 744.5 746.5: 215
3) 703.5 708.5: 190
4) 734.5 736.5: 261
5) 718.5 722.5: 270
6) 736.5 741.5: 232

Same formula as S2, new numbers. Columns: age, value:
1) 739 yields 227.3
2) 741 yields 225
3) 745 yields 202.5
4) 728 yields 261.9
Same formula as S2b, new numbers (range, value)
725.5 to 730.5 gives 263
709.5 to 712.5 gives 215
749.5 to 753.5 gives 243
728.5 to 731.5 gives 270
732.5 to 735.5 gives 273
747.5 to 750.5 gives 235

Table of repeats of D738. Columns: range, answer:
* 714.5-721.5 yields 273.6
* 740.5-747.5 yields 228.1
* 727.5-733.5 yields 281.1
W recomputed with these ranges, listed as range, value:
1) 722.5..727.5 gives 270.6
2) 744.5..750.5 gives 243.3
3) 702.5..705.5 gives 193.7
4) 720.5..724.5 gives 287.2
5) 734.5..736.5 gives 265.3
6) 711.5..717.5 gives 237.9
